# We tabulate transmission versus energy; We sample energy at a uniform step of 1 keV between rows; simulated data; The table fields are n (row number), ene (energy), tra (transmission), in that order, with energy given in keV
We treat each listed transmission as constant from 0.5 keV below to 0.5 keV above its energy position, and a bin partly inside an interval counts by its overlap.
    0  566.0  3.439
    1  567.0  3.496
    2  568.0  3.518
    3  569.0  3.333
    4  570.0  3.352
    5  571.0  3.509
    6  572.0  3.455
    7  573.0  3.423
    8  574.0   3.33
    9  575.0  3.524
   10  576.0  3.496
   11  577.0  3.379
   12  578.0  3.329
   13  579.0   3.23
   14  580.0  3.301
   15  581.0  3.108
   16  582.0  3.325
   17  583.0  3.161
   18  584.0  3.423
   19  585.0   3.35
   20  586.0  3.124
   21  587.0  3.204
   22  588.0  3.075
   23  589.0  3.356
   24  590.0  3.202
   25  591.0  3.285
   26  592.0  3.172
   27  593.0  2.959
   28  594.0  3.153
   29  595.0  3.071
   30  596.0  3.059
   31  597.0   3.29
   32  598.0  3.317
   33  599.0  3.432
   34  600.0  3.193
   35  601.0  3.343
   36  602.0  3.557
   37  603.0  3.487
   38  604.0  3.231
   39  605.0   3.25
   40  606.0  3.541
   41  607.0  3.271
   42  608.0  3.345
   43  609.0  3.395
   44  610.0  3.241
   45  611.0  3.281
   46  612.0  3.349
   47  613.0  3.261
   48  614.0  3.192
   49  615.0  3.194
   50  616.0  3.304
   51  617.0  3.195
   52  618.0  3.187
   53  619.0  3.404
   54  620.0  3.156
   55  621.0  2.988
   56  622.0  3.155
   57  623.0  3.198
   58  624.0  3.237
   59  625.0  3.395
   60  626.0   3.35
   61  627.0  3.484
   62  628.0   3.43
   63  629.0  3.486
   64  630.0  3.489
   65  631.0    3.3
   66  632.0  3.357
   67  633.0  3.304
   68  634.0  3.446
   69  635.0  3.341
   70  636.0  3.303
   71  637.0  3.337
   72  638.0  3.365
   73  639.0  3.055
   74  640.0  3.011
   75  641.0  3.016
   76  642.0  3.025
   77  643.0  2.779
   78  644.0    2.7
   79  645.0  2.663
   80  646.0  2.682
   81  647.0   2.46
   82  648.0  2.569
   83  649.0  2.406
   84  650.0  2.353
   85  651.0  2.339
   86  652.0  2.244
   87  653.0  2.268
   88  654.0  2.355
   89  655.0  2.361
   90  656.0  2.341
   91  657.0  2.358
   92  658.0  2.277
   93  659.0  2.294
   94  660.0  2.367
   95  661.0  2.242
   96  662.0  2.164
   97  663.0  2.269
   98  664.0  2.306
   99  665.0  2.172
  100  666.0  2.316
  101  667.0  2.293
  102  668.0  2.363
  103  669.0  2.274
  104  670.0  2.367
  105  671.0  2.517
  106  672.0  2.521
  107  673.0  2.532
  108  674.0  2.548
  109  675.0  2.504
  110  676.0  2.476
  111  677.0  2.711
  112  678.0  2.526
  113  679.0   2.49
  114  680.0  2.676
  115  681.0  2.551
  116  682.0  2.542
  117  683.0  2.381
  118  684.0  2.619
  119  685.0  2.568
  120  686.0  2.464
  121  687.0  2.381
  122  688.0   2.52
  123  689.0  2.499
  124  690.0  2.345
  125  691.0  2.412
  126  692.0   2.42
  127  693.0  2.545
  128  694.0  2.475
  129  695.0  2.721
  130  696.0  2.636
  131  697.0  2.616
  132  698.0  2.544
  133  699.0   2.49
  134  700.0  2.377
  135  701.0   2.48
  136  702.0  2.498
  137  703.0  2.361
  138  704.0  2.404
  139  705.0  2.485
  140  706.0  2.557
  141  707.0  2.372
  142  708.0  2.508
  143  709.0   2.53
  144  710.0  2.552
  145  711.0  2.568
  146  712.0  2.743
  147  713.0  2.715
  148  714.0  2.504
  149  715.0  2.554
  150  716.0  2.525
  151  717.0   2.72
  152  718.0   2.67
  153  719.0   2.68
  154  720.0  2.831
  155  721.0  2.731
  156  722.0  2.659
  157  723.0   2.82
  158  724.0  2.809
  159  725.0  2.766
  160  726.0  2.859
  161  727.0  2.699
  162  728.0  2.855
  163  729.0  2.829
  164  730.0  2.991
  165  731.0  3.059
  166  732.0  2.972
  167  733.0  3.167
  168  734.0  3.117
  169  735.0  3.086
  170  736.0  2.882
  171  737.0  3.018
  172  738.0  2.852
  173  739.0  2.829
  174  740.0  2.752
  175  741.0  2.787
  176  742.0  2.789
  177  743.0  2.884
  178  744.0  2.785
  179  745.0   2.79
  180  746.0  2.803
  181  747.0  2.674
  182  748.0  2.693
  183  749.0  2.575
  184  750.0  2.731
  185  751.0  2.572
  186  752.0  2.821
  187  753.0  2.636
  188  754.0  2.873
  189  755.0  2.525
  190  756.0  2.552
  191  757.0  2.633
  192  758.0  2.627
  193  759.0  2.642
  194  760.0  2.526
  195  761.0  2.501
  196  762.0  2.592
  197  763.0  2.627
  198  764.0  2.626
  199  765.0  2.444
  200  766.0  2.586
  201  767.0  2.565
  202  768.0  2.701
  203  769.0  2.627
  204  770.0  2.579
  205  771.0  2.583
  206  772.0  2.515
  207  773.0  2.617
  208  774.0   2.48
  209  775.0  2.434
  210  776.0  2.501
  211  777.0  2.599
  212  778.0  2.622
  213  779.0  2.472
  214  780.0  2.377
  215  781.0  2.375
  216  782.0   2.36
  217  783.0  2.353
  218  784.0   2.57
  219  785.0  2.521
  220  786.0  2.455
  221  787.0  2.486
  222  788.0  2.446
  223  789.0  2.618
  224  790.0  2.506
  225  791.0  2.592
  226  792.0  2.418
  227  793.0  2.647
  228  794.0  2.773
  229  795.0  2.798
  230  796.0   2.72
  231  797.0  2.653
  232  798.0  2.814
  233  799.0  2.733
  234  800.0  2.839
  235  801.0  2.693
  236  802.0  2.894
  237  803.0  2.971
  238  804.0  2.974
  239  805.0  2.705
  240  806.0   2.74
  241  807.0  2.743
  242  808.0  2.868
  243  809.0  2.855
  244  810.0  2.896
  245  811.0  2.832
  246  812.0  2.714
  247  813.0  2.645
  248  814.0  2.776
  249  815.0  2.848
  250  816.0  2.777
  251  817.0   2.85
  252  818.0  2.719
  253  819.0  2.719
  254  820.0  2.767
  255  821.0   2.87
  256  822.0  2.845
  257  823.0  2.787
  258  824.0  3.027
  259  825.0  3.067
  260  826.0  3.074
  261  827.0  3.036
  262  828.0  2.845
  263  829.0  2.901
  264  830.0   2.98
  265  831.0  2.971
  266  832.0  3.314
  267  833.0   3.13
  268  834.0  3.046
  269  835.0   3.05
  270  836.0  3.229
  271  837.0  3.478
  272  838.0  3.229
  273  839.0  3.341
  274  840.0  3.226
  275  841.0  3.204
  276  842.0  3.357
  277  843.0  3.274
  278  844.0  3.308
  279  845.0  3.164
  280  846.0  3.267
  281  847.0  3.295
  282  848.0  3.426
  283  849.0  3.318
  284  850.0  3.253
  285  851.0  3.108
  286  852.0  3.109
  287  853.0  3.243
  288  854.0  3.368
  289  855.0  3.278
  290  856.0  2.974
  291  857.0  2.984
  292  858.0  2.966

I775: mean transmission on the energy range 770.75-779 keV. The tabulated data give 2.54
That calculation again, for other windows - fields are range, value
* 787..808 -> 2.71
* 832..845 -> 3.24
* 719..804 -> 2.69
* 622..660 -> 2.9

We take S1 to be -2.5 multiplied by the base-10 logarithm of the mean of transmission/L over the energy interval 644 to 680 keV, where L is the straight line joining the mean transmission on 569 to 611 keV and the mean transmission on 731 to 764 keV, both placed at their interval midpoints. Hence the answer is 0.26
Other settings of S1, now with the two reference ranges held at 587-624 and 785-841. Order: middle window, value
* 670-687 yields 0.22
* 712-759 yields 0.09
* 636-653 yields 0.16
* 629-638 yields -0.06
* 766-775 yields 0.14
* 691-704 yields 0.22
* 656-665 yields 0.35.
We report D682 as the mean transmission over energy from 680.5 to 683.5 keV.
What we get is 2.49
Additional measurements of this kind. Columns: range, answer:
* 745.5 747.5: 2.74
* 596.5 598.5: 3.3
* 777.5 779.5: 2.55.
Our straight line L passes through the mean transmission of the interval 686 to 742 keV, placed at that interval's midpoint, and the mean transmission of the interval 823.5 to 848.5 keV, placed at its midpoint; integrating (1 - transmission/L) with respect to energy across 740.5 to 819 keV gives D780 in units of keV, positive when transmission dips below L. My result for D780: 7.5 keV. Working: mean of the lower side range 2.67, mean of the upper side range 3.17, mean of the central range 2.66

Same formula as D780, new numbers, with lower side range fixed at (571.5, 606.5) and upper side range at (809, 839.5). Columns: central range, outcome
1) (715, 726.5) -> 1.4 keV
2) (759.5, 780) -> 3.2 keV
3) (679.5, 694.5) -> 3.1 keV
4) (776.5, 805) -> 3.7 keV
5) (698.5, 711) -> 2.6 keV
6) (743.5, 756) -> 1.5 keV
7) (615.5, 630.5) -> -0.3 keV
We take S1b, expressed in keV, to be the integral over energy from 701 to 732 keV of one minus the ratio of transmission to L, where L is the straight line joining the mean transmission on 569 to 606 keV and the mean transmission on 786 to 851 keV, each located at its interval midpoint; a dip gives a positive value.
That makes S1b 4.3 keV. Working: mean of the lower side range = 3.29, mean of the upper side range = 2.92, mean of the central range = 2.66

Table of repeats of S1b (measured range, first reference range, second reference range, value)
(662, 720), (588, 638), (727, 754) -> 9.9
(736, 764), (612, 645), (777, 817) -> 1.2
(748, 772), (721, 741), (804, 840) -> 2.4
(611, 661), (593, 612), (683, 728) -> 1.8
